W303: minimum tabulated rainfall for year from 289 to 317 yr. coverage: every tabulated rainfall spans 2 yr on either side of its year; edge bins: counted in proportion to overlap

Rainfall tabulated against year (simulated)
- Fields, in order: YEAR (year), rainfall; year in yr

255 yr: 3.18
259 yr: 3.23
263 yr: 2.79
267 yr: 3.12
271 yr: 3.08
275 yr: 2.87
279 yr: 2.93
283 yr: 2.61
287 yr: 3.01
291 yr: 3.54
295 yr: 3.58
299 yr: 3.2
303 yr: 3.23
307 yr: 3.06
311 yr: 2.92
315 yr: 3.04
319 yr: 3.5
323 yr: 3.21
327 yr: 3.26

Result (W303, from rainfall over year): 2.92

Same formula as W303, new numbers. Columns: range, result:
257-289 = 2.61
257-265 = 2.79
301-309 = 3.06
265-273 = 3.08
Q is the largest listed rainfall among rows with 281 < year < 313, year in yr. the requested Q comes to 3.58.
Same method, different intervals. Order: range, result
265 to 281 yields 3.12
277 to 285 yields 2.93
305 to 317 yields 3.06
